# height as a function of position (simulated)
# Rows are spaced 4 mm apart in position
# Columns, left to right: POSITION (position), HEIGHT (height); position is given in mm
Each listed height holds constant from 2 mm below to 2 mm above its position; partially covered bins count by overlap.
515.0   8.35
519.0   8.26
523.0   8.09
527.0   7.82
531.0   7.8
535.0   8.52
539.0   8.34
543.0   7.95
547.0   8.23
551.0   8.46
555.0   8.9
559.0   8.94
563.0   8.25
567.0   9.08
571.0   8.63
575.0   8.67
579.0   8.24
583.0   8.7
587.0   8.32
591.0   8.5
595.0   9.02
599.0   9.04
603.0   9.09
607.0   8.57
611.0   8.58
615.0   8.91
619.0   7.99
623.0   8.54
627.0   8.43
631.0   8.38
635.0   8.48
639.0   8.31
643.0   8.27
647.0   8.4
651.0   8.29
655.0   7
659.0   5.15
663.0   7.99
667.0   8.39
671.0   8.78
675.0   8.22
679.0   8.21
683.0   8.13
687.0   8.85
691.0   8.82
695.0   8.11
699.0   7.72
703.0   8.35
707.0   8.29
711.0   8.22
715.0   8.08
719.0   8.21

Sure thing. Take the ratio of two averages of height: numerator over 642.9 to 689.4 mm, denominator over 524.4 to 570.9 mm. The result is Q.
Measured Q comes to 0.95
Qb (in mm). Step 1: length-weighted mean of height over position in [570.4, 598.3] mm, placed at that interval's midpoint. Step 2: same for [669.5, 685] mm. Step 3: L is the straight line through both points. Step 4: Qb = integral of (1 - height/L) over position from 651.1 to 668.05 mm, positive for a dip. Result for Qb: 2.4 mm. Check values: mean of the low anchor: 8.6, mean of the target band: 7.19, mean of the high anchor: 8.32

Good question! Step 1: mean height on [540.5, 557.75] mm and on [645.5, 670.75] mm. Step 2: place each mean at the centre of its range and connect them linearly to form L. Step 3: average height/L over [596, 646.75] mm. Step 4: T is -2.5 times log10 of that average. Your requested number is -0.09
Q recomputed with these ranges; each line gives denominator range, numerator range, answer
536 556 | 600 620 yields 1.04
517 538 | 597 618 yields 1.08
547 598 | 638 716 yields 0.94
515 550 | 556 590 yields 1.06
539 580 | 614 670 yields 0.94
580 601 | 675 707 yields 0.96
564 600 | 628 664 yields 0.90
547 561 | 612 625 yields 0.98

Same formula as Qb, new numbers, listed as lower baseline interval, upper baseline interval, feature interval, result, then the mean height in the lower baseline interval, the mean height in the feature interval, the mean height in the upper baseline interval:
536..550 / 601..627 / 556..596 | -1.1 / 8.22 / 8.63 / 8.6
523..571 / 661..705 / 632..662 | 2.2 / 8.39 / 7.73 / 8.32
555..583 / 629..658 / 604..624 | -0.6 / 8.66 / 8.55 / 8.06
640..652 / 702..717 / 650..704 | 1.9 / 8.32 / 7.99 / 8.23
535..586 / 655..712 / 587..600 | -0.6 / 8.53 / 8.76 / 8.05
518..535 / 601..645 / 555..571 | -1.1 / 8.04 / 8.76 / 8.5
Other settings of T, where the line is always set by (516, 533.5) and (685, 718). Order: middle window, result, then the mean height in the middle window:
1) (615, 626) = -0.03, 8.4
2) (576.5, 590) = -0.04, 8.44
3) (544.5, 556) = -0.05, 8.47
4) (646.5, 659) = 0.12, 7.4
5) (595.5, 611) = -0.09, 8.87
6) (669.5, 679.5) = -0.02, 8.41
